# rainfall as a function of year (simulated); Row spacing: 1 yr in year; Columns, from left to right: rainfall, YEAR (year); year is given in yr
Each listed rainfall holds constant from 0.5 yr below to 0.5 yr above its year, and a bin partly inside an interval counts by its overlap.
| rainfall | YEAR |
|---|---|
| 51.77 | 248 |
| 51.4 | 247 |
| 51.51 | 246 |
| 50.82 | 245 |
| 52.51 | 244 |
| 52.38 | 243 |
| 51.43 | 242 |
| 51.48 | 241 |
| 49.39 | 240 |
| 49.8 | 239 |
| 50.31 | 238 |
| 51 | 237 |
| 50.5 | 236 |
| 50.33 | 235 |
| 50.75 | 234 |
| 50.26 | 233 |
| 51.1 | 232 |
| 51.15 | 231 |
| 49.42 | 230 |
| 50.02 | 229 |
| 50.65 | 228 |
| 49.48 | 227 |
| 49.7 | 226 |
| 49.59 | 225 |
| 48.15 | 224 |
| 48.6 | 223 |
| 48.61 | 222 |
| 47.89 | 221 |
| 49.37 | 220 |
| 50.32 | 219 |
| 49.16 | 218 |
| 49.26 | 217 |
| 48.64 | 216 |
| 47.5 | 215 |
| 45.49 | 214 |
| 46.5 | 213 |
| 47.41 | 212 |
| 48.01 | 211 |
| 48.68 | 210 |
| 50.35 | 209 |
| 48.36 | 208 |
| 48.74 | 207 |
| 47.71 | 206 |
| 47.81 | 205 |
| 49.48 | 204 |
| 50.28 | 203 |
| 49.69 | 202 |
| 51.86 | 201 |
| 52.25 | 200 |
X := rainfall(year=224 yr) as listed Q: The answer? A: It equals 48.15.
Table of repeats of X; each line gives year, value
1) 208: 48.36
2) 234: 50.75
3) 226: 49.7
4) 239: 49.8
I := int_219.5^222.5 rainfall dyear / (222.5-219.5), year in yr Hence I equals 48.6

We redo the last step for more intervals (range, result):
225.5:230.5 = 49.9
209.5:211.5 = 48.3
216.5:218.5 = 49.2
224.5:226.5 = 49.6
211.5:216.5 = 47.1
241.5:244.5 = 52.1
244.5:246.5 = 51.2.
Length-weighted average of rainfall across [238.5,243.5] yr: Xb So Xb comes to 50.9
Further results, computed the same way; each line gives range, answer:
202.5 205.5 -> 49.2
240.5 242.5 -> 51.5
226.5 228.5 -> 50.1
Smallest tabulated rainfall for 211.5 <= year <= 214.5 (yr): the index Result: 45.49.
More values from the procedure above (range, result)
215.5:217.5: 48.64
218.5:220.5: 49.37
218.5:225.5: 47.89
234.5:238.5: 50.31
